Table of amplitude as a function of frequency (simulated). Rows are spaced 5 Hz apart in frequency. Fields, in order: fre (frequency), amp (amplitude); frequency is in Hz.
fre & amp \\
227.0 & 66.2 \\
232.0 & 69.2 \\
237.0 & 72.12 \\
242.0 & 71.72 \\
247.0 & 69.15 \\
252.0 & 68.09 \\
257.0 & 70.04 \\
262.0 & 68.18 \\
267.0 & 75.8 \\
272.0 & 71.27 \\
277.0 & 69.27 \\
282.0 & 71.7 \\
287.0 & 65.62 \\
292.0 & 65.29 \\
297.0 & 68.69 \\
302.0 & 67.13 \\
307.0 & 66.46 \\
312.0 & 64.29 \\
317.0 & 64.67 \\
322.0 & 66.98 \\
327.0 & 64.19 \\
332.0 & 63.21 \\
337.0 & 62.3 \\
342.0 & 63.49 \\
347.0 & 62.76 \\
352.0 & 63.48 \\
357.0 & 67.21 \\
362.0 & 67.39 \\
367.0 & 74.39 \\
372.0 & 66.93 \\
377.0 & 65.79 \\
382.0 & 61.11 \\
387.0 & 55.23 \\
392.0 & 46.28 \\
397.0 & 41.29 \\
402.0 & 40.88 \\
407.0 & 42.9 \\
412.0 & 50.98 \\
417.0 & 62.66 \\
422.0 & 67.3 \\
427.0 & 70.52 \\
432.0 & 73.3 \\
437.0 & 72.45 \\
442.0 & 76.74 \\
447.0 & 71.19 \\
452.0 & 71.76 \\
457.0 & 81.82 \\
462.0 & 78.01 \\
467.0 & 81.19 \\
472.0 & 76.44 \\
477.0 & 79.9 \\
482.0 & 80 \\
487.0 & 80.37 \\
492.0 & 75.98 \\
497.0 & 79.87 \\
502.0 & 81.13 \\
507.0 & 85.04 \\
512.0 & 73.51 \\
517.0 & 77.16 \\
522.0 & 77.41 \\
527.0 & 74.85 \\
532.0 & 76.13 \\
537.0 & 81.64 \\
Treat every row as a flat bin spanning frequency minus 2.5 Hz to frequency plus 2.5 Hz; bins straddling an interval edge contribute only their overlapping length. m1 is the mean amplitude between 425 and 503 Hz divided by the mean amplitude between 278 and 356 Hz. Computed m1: 1.17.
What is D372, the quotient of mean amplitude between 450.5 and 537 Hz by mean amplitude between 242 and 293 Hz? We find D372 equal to 1.1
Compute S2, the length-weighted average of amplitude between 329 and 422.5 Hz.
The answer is 59.1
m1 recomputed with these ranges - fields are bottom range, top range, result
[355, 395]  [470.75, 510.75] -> 1.27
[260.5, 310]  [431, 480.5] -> 1.11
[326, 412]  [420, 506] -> 1.30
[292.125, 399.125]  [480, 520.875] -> 1.25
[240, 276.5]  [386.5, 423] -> 0.71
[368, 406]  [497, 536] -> 1.44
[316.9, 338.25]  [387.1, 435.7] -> 0.86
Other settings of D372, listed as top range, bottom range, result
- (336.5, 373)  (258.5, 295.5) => 0.95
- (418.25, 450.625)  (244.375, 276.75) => 1.02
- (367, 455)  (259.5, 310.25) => 0.89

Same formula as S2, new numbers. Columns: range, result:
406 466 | 69.3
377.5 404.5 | 50.2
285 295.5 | 65.8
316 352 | 63.9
